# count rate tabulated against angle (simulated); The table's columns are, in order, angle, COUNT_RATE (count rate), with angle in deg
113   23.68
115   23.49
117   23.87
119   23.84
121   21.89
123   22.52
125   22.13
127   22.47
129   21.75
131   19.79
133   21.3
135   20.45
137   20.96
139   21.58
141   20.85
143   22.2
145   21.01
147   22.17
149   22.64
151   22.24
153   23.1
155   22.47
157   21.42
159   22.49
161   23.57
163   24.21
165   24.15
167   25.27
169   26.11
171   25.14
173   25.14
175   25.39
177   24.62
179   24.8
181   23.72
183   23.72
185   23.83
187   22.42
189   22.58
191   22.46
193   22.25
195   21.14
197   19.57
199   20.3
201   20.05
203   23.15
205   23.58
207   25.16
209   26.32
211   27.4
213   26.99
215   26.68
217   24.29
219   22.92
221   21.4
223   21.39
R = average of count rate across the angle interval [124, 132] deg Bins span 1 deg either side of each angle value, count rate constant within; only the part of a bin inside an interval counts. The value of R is 21.5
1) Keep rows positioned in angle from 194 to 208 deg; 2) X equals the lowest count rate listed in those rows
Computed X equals 19.57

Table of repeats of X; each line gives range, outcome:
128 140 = 19.79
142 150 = 21.01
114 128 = 21.89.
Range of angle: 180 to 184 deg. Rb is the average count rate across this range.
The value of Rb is 23.7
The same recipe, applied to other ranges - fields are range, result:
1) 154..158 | 21.9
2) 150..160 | 22.3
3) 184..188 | 23.1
